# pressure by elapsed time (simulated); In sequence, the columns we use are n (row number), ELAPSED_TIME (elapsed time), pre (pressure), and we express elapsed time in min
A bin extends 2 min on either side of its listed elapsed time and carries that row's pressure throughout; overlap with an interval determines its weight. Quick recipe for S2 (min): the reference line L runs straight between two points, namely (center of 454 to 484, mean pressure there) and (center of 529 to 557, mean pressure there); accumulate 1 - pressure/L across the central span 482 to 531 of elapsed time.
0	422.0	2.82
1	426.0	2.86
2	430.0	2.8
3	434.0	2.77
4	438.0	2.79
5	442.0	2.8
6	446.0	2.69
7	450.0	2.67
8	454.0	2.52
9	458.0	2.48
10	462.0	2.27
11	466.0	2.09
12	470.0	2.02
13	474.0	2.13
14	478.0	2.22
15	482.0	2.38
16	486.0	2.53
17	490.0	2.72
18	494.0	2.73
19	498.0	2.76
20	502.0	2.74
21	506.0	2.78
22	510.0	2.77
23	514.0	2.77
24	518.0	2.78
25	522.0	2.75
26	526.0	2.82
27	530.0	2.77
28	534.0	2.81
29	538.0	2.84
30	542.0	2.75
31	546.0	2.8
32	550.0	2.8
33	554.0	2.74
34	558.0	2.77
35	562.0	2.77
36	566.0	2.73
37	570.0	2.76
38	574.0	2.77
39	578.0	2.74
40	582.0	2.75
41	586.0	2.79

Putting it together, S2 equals -4.07 min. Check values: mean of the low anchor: 2.25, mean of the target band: 2.73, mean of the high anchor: 2.79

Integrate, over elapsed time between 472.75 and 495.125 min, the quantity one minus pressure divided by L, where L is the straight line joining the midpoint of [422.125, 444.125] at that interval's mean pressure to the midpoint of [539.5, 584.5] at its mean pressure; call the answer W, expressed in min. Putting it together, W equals 2.7 min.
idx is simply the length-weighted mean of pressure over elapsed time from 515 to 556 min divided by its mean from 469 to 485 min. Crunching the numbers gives 1.26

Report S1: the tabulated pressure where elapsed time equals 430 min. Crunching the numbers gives 2.8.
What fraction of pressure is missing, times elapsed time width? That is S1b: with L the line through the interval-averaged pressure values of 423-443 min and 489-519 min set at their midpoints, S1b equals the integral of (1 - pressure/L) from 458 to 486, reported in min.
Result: 5.52 min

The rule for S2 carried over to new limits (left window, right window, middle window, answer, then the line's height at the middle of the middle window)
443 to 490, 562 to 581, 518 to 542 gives -1.70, 2.61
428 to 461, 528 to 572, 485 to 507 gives 0.09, 2.73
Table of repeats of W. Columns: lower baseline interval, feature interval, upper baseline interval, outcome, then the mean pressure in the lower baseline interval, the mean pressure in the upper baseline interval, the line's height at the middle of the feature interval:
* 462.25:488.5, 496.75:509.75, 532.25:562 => -1.6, 2.24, 2.79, 2.45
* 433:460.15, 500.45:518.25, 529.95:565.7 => -0.2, 2.67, 2.78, 2.74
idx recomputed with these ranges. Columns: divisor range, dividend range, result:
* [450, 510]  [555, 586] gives 1.12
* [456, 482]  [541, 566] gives 1.25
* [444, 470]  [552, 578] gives 1.14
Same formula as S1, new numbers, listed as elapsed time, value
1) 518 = 2.78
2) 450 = 2.67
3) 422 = 2.82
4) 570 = 2.76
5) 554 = 2.74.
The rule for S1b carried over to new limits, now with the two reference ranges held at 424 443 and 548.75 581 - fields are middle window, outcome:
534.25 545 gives -0.12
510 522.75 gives 0.03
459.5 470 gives 2.37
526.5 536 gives -0.08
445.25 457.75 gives 0.89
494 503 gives 0.11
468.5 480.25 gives 2.77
